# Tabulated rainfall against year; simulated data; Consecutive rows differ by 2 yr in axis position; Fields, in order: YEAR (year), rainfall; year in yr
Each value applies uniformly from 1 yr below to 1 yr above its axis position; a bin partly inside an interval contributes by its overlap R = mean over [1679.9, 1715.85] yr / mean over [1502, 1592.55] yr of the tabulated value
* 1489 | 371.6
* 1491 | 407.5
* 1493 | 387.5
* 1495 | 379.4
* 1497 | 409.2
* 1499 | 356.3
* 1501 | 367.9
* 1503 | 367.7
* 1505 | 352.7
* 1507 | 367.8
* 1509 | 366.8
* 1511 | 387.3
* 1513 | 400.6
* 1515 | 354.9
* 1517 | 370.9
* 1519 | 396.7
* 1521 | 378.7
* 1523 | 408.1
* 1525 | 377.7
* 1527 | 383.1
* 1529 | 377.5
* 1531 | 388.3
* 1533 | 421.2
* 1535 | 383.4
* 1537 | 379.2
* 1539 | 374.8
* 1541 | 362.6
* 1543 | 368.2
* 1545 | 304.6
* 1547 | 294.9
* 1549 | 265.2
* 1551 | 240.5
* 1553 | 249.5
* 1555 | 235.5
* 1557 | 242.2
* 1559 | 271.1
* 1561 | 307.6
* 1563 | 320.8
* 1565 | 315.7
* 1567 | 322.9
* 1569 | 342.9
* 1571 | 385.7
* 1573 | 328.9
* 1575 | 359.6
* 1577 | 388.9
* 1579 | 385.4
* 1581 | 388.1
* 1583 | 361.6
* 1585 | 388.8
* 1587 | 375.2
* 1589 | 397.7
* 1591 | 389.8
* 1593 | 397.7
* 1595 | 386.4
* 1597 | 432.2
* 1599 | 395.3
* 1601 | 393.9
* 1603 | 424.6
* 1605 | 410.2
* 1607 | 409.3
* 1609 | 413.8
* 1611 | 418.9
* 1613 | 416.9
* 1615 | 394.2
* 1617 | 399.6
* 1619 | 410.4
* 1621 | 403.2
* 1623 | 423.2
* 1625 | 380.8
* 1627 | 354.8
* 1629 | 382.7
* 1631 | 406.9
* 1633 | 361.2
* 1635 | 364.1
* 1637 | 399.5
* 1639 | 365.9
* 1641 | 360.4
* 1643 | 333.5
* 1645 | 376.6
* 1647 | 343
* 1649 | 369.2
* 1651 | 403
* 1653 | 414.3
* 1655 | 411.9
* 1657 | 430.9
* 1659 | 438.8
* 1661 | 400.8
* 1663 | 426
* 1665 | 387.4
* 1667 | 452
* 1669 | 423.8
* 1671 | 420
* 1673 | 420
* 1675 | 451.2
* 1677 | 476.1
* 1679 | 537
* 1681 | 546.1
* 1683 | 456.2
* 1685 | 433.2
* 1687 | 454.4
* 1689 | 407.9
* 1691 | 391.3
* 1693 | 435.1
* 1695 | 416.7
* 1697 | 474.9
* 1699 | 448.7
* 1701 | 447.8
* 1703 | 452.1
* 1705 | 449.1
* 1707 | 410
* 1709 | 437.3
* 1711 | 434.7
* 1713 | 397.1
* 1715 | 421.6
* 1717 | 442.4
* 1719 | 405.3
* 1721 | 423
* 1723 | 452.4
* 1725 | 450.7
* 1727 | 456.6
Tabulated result 1.25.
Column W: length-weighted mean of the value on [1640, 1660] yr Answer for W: 388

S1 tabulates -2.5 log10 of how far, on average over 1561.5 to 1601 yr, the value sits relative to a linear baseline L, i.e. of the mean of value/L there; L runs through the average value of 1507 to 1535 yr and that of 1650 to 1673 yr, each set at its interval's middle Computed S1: 0.08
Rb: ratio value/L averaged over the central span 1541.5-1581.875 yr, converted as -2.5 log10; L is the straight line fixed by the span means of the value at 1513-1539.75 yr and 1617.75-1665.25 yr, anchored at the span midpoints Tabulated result 0.217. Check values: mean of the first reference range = 385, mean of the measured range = 316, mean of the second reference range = 390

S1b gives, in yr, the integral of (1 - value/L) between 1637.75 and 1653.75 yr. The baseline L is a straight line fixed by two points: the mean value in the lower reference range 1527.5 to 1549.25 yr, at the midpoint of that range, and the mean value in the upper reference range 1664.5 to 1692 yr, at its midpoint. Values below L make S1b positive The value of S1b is 2.1 yr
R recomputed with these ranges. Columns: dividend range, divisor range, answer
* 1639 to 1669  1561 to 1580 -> 1.14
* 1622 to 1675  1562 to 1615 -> 1.03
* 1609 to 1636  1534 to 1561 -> 1.29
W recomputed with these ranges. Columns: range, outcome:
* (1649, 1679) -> 427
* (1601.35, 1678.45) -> 403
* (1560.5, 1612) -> 379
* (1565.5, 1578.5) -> 354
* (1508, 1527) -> 382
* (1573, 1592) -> 379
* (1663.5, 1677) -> 429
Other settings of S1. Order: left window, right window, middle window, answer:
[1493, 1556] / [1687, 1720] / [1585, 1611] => -0.041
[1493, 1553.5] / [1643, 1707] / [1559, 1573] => 0.165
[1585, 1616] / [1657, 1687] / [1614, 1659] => 0.102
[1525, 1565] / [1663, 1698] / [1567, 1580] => -0.033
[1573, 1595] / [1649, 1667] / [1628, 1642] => 0.073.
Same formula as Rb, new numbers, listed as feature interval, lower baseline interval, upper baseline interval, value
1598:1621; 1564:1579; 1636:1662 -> -0.11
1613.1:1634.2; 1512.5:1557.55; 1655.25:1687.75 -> 0.05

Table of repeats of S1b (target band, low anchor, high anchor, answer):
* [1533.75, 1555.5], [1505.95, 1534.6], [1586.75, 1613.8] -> 4.1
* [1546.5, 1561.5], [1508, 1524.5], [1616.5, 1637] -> 4.8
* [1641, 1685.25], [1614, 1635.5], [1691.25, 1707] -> -0.7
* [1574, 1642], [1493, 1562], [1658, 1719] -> 0.3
